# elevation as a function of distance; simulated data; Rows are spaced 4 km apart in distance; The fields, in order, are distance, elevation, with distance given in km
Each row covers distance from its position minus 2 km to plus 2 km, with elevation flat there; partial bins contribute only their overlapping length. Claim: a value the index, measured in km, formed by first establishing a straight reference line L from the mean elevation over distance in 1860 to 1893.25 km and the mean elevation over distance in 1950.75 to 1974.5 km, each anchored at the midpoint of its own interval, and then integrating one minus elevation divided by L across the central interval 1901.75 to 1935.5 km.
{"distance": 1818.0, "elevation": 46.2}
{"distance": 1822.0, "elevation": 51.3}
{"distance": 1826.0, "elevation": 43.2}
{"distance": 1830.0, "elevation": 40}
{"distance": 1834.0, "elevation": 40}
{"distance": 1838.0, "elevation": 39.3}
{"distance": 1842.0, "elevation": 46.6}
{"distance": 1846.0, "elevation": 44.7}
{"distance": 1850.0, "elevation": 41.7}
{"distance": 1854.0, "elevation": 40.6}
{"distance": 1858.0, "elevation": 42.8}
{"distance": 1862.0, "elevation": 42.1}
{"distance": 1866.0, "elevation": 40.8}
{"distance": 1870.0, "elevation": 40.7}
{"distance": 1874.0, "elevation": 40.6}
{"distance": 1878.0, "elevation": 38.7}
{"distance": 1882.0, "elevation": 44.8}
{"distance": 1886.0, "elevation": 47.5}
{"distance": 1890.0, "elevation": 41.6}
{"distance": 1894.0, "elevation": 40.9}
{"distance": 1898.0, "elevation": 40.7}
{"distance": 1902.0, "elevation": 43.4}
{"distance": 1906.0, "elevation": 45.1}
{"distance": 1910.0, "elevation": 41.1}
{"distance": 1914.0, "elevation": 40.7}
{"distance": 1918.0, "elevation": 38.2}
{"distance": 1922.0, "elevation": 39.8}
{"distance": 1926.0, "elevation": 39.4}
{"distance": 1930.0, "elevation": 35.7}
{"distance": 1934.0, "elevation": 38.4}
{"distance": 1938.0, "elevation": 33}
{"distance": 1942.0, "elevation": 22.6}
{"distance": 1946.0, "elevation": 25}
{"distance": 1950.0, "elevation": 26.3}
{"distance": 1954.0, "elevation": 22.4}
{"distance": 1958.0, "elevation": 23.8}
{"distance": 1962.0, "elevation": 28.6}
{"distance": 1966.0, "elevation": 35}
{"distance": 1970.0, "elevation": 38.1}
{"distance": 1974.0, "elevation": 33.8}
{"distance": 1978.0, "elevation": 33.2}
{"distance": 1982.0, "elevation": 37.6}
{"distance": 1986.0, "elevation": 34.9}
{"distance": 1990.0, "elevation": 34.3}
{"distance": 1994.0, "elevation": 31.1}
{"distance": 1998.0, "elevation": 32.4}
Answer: -3.7 km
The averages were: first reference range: 42.1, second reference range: 29.9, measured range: 40.1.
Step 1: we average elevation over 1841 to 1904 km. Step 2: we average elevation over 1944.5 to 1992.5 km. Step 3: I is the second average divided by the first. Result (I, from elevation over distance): 0.74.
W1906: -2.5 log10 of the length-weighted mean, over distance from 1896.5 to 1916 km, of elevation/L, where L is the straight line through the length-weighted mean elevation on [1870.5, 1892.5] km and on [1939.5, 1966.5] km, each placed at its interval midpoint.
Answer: -0.15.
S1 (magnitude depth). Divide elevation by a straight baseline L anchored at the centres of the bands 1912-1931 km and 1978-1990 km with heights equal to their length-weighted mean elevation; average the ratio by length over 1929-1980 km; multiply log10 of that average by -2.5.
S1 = 0.22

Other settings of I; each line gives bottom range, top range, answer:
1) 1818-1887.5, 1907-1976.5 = 0.78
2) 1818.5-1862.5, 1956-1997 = 0.77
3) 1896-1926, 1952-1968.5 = 0.67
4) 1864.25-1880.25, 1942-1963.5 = 0.62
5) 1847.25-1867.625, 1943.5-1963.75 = 0.60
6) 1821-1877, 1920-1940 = 0.88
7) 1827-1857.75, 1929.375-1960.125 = 0.67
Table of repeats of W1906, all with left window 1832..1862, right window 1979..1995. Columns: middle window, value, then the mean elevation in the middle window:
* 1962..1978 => 0.033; 34.5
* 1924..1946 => 0.138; 33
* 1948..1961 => 0.429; 24.5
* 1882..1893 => -0.109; 44.3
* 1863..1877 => 0.009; 40.7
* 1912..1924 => -0.033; 39.6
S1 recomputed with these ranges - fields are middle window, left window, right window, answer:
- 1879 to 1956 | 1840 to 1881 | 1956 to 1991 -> 0.02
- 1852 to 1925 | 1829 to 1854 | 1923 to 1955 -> -0.14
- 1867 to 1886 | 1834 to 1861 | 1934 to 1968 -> -0.10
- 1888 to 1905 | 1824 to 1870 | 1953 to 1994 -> -0.10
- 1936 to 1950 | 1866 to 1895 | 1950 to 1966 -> 0.10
